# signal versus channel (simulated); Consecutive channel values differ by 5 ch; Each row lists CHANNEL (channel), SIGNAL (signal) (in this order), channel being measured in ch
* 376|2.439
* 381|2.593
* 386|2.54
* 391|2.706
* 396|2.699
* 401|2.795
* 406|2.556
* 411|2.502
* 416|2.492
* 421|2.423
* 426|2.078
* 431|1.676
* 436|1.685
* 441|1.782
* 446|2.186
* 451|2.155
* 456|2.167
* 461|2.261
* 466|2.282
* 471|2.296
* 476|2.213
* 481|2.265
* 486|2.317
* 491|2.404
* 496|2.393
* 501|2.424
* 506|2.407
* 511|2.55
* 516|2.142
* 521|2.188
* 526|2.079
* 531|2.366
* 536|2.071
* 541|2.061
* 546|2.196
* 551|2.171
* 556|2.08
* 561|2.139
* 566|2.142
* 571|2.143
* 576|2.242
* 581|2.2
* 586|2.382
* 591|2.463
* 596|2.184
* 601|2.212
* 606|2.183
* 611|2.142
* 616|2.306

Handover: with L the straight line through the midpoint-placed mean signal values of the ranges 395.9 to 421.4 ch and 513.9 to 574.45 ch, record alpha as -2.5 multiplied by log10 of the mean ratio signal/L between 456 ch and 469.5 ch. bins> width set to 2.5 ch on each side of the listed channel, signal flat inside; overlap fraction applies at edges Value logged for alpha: 0.07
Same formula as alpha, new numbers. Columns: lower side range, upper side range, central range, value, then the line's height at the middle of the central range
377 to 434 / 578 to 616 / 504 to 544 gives 0.05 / 2.33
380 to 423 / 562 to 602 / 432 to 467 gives 0.22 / 2.5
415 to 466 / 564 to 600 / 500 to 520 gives -0.09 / 2.17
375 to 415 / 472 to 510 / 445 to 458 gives 0.14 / 2.46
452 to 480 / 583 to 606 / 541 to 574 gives 0.07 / 2.28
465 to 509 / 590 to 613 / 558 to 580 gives 0.04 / 2.26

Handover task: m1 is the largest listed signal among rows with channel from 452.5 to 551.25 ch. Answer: 2.55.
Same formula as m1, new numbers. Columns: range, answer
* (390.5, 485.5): 2.795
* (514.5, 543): 2.366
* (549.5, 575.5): 2.171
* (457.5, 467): 2.282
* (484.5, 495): 2.404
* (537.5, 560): 2.196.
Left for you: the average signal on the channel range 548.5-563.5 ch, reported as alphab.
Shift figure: 2.13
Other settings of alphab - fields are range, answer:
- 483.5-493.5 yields 2.36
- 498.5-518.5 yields 2.38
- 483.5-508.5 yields 2.39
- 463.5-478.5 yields 2.26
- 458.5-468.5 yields 2.27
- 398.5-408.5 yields 2.68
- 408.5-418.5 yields 2.5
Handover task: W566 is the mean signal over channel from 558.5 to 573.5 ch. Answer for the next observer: 2.14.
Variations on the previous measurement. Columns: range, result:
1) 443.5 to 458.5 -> 2.17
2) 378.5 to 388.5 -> 2.57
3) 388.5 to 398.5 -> 2.7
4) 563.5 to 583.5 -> 2.18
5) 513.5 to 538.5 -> 2.17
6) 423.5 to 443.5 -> 1.81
